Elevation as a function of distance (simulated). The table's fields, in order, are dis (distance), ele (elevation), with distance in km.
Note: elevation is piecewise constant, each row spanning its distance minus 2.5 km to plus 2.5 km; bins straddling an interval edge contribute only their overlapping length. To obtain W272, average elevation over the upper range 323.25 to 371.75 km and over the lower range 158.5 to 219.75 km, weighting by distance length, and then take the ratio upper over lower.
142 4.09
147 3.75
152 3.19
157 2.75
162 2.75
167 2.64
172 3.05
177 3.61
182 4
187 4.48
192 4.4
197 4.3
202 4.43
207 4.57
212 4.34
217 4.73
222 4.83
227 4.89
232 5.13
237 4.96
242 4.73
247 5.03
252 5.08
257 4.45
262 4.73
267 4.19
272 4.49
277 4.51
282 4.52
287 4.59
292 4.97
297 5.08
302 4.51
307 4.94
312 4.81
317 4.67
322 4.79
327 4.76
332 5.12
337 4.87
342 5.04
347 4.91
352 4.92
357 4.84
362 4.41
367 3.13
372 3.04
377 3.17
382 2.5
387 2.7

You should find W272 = 1.17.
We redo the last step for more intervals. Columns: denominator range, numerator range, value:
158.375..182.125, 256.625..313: 1.50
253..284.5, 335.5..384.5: 0.90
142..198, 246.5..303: 1.32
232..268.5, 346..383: 0.81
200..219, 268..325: 1.04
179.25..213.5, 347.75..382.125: 0.89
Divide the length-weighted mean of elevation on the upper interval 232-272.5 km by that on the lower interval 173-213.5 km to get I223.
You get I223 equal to 1.1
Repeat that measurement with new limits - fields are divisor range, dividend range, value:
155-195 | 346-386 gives 1.09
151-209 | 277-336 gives 1.30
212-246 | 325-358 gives 1.02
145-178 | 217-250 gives 1.60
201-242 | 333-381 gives 0.89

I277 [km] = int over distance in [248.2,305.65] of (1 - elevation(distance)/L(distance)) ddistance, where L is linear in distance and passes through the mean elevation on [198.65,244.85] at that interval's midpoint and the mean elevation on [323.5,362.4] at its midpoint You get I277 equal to 1.6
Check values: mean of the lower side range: 4.73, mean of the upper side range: 4.88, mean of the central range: 4.66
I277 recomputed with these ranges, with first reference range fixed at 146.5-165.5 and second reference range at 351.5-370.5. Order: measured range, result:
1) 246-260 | -4.9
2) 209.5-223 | -5.0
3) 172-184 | -1.9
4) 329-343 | -3.3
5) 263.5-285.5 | -4.5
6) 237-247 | -3.8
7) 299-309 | -2.2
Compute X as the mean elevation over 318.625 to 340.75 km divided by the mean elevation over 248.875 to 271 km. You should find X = 1.06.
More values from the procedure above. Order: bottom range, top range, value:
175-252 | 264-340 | 1.03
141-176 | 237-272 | 1.49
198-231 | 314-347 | 1.05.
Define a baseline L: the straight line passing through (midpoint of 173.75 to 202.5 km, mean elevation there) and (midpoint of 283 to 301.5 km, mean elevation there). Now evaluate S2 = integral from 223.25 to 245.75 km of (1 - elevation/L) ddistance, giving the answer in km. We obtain -2.4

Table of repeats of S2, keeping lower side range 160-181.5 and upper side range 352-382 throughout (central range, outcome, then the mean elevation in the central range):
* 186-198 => -4.6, 4.39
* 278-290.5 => -4.1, 4.58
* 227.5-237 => -5.0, 5.03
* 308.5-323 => -4.9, 4.77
